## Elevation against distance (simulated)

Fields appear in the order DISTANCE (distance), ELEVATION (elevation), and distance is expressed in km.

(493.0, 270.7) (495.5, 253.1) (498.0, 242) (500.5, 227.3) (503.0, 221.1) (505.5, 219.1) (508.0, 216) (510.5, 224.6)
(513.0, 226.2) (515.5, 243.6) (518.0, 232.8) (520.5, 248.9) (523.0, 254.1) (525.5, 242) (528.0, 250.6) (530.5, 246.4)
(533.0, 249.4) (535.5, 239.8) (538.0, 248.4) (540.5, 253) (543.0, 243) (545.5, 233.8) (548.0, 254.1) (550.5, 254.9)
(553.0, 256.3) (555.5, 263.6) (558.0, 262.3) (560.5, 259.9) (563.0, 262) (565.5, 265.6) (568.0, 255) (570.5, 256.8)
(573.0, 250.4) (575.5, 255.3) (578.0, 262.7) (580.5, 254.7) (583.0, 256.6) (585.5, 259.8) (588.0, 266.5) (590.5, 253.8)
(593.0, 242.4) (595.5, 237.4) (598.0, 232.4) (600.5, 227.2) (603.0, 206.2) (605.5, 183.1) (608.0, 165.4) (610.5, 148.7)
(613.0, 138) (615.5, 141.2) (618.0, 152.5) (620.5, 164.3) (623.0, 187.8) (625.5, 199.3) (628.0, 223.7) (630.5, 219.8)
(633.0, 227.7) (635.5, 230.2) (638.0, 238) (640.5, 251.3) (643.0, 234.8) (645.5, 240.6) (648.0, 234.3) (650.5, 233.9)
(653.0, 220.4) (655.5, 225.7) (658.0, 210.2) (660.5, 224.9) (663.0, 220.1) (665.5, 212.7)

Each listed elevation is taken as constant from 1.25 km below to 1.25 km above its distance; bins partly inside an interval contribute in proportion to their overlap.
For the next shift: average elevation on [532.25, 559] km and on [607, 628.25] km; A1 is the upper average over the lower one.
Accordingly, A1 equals 0.7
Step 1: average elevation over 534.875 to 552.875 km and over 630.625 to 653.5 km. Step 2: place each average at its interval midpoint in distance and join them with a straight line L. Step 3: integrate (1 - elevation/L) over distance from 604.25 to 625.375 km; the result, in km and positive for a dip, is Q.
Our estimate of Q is 6.7 km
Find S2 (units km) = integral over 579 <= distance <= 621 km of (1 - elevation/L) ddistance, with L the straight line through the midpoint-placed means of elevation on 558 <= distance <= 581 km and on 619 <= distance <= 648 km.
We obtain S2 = 5.7 km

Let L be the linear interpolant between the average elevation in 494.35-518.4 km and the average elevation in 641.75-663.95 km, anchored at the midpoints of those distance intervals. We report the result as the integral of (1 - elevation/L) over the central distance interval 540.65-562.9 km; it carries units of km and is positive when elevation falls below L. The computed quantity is -2.4 km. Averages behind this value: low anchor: 230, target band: 254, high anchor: 227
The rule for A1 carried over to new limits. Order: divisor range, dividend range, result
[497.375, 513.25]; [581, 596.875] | 1.13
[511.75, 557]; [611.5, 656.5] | 0.85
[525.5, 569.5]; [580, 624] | 0.82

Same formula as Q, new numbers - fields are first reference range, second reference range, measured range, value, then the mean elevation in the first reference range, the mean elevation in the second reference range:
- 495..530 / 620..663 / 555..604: -4.9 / 236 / 223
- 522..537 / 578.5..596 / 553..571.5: -0.7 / 247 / 254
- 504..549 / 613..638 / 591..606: -1.4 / 240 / 193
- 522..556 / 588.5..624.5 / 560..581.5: -3.4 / 249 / 193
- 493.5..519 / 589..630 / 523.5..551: -3.3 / 232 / 195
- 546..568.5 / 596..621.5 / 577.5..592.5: -3.0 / 259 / 178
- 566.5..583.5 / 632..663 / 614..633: 4.2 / 256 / 231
